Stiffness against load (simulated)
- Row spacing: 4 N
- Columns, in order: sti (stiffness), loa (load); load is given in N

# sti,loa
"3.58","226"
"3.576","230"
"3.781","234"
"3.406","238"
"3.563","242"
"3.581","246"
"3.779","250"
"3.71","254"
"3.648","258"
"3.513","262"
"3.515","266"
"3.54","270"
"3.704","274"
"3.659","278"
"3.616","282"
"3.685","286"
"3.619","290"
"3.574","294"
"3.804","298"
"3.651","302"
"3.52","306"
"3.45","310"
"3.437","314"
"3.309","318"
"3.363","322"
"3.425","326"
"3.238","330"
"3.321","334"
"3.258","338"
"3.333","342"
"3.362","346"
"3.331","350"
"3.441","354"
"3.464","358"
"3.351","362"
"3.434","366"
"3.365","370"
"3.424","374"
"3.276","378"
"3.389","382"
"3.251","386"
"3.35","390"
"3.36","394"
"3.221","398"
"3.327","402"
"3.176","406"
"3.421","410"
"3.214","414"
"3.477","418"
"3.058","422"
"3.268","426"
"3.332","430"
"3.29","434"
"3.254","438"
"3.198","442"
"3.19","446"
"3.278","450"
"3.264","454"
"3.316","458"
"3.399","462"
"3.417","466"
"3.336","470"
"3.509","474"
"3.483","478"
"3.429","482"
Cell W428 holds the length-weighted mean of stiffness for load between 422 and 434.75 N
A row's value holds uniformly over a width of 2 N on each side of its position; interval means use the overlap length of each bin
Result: 3.26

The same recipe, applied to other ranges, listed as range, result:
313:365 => 3.36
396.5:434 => 3.28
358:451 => 3.3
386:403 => 3.31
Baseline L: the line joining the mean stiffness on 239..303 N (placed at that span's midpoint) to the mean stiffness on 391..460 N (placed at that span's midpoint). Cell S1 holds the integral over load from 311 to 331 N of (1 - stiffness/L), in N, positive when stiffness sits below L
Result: 0.9 N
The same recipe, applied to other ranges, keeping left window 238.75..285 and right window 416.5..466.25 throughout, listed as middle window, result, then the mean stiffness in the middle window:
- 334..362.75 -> 0.8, 3.36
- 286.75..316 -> -0.3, 3.58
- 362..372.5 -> 0.1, 3.39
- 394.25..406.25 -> 0.3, 3.27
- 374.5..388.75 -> 0.3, 3.32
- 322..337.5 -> 0.7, 3.33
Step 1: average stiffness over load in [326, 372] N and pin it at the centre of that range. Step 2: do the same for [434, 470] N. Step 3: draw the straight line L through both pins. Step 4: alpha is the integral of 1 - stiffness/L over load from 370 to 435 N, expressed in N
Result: 0.4 N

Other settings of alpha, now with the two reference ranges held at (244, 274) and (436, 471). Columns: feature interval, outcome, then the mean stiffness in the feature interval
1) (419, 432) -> 0.4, 3.24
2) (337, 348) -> 0.5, 3.32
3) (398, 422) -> 0.5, 3.29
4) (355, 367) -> 0.1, 3.42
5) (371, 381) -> 0.2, 3.36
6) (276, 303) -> -0.7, 3.66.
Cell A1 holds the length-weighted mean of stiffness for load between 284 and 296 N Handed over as 3.63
